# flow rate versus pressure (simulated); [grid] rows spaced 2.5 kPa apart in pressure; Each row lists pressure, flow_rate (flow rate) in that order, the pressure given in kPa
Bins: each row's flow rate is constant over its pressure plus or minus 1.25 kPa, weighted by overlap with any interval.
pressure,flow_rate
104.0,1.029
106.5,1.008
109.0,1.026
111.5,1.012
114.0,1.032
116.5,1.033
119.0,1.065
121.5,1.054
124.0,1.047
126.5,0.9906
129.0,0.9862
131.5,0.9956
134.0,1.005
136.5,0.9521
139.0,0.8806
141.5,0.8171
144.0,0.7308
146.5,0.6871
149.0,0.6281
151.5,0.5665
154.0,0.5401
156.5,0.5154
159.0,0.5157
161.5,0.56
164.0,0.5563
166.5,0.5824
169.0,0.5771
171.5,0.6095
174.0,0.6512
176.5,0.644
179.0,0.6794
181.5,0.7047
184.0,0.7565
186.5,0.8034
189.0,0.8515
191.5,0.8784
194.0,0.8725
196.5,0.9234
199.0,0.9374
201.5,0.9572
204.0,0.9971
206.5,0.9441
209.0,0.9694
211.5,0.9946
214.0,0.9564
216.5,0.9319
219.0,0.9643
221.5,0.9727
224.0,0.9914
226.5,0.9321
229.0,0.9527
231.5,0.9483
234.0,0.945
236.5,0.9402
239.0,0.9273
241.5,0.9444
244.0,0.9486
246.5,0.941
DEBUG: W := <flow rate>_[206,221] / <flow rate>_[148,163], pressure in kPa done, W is 1.74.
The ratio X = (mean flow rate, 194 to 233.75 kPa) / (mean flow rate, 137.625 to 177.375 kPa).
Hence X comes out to 1.52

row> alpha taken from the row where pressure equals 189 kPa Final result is 0.8515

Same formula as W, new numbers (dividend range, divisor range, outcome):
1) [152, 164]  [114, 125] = 0.51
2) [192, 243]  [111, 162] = 1.13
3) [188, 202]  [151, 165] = 1.67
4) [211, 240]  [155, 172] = 1.71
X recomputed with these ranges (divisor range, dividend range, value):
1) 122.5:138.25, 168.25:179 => 0.63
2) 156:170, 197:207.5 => 1.73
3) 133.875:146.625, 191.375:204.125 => 1.10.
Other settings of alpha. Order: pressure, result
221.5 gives 0.9727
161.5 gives 0.56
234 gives 0.945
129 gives 0.9862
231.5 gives 0.9483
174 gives 0.6512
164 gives 0.5563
